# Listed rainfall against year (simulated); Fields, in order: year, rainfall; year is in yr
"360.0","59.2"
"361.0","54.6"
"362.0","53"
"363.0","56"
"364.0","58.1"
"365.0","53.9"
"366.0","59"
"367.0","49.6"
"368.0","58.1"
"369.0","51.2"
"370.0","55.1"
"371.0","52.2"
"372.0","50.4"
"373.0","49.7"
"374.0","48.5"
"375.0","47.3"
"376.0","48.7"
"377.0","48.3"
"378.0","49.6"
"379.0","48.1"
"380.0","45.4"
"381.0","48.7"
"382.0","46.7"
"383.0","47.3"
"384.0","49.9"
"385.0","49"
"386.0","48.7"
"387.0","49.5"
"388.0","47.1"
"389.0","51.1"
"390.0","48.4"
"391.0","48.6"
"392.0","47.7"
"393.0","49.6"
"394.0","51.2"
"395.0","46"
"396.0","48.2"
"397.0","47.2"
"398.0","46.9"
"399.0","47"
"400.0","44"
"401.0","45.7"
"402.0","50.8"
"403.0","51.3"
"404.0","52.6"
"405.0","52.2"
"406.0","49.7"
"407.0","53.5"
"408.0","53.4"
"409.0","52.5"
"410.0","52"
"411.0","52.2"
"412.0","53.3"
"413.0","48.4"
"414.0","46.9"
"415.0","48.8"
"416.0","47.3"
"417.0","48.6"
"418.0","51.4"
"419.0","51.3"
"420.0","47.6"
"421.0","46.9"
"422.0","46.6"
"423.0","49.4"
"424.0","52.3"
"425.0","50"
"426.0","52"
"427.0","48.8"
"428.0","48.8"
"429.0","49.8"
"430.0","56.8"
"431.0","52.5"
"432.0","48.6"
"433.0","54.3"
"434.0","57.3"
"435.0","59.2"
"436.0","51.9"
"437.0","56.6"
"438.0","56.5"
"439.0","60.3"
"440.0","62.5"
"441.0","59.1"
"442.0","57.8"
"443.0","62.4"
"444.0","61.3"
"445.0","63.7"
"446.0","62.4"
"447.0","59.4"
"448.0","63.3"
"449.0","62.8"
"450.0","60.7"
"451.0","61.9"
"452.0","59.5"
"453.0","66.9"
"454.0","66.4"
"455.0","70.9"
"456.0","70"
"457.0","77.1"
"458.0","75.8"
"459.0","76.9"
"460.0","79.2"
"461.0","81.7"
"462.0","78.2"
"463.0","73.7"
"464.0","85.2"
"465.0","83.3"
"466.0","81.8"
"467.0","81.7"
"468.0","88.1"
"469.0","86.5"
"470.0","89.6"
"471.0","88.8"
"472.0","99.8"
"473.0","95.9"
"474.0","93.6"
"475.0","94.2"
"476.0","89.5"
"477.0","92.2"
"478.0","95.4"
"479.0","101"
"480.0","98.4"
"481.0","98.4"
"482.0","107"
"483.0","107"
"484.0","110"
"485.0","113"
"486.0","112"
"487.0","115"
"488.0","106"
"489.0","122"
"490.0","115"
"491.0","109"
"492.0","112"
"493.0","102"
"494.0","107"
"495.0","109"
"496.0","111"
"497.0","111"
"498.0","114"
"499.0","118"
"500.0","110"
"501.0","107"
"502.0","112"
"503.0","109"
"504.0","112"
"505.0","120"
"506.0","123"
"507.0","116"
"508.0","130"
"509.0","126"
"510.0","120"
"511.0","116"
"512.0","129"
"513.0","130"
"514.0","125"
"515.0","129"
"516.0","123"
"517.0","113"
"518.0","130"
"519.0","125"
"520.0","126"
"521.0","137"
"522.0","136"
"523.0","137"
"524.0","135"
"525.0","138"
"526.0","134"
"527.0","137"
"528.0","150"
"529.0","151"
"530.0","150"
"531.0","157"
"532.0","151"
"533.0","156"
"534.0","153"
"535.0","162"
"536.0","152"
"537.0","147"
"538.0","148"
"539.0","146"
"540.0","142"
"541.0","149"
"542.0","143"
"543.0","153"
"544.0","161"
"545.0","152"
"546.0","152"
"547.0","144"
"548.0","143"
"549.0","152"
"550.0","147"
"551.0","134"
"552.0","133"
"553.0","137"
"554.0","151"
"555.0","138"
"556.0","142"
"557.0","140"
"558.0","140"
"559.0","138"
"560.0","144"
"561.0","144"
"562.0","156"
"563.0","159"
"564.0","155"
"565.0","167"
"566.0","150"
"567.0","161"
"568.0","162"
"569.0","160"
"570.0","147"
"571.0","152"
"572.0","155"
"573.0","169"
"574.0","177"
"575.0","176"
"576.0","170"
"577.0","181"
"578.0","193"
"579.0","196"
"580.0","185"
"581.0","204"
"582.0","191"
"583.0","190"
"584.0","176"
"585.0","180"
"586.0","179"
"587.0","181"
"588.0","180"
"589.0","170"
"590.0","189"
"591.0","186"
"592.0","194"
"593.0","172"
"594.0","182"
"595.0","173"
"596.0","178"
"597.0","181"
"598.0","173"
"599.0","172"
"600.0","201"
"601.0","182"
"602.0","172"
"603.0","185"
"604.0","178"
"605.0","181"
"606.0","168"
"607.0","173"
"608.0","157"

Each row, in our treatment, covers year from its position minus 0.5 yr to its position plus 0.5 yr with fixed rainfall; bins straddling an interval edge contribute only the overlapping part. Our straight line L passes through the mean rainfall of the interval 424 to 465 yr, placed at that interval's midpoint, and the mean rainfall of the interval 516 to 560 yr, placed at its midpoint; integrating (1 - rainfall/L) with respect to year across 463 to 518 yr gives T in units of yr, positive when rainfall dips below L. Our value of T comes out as -2.8 yr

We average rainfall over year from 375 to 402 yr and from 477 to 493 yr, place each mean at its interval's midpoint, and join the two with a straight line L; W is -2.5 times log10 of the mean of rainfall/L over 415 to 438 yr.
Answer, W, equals 0.36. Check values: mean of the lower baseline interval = 48.1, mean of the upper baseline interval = 107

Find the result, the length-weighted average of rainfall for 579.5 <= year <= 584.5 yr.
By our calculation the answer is 189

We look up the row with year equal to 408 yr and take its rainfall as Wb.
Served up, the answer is 53.4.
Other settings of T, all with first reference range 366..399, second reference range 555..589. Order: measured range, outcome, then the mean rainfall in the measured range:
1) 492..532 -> 1.4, 125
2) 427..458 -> 9.5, 60.1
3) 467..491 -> 1.9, 101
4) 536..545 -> -0.1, 149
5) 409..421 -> 3.4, 49.8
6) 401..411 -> 1.9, 51.7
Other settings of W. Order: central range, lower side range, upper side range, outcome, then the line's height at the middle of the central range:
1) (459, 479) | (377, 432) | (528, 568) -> 0.08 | 94.1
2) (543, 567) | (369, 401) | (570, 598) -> 0.09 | 160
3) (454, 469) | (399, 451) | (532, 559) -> 0.04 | 81.7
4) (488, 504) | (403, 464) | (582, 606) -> -0.05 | 106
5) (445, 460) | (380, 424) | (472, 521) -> 0.23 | 83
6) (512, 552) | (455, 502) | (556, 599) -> -0.04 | 137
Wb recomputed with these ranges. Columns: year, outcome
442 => 57.8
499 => 118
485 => 113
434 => 57.3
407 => 53.5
